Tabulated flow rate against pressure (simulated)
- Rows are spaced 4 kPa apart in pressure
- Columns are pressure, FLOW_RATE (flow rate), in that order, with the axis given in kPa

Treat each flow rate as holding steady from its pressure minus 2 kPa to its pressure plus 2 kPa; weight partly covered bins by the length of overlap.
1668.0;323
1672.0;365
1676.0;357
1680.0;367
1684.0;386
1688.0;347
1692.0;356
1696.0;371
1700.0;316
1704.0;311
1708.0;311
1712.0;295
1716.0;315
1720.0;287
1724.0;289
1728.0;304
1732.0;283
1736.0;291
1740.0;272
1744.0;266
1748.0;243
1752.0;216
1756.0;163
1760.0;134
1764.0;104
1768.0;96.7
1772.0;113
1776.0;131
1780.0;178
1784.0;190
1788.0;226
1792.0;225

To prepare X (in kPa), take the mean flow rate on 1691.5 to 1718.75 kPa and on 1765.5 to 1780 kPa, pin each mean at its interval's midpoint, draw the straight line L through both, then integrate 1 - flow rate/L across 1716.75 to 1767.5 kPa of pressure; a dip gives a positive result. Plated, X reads -4.4 kPa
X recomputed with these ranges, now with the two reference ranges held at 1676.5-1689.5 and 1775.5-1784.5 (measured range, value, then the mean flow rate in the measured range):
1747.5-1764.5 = 3.7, 172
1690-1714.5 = 0.1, 326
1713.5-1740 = -1.6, 293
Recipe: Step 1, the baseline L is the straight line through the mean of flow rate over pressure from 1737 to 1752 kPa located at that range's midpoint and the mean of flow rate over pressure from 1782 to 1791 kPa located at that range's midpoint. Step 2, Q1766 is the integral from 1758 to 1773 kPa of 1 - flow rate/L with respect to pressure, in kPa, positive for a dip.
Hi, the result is 7.8 kPa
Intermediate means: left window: 256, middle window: 112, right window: 210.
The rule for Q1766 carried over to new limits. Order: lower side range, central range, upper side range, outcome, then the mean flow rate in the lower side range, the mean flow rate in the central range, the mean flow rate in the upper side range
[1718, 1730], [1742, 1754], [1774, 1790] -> 0.27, 293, 242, 181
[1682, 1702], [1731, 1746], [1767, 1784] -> -2.75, 355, 278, 139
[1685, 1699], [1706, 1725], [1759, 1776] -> -1.35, 357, 300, 113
